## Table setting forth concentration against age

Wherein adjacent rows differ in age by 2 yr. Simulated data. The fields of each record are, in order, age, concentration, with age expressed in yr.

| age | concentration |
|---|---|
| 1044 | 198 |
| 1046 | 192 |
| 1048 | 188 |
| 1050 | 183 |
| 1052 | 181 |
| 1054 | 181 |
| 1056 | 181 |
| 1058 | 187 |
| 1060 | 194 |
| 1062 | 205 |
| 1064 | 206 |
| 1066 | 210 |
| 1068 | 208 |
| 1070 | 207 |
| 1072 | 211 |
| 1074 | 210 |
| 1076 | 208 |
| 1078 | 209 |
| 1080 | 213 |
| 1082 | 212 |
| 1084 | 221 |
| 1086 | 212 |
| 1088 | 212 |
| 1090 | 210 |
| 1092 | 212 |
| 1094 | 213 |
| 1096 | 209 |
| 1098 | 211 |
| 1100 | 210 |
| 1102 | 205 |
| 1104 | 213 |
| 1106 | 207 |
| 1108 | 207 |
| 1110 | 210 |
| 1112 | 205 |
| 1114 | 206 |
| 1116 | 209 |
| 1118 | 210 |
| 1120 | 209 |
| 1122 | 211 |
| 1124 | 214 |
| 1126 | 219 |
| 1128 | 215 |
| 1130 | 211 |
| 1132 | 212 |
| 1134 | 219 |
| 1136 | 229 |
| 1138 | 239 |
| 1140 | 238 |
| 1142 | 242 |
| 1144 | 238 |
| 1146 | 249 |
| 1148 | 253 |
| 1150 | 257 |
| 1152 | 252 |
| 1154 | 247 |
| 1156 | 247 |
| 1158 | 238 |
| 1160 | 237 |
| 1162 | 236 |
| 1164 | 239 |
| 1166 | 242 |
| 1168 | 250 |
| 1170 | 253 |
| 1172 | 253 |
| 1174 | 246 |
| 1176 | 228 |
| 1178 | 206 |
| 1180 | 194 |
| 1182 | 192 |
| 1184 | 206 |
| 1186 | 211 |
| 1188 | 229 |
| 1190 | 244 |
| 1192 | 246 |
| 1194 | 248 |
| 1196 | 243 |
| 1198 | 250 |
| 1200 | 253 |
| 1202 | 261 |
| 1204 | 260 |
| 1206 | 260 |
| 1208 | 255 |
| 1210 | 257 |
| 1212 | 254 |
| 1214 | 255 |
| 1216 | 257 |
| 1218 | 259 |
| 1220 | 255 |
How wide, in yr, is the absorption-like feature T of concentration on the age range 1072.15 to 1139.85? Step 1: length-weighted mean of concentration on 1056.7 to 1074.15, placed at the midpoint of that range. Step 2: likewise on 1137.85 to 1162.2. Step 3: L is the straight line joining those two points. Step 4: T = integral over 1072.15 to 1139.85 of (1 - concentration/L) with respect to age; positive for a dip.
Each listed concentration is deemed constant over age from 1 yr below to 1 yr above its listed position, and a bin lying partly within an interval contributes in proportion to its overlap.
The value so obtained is 3.1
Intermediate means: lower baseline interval 204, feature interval 213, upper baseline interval 245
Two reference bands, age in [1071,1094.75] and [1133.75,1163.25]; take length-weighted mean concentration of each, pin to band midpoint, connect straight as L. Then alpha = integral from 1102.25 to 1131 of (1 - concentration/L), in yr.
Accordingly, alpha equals 2.2 yr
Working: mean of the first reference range 212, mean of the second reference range 242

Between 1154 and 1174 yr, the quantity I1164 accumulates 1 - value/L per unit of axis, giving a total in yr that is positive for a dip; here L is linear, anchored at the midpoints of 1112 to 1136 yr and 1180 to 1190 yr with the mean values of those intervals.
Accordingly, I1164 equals -3.1 yr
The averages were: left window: 213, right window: 211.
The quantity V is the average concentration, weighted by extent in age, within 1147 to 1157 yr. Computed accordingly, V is 251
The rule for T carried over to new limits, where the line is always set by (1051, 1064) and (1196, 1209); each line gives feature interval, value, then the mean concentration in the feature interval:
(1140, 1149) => -0.6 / 245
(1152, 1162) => -0.3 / 243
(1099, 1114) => 0.3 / 208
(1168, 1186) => 1.5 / 223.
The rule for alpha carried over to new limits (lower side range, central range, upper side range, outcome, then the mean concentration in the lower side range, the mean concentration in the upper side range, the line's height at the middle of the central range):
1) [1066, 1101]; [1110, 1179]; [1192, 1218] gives 0.6 yr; 211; 254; 233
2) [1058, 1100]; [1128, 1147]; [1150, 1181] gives -0.1 yr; 209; 238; 229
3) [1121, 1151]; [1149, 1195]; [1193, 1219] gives 1.4 yr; 230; 255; 243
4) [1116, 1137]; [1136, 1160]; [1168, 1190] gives -2.8 yr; 215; 224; 218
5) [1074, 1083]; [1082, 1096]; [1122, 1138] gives -0.1 yr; 210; 218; 212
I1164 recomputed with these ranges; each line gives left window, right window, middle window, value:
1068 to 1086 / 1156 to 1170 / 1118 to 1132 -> 0.9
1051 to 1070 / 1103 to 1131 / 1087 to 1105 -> -0.5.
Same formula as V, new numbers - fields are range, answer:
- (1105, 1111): 208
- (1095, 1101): 210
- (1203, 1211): 258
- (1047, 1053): 184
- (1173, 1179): 227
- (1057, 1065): 198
